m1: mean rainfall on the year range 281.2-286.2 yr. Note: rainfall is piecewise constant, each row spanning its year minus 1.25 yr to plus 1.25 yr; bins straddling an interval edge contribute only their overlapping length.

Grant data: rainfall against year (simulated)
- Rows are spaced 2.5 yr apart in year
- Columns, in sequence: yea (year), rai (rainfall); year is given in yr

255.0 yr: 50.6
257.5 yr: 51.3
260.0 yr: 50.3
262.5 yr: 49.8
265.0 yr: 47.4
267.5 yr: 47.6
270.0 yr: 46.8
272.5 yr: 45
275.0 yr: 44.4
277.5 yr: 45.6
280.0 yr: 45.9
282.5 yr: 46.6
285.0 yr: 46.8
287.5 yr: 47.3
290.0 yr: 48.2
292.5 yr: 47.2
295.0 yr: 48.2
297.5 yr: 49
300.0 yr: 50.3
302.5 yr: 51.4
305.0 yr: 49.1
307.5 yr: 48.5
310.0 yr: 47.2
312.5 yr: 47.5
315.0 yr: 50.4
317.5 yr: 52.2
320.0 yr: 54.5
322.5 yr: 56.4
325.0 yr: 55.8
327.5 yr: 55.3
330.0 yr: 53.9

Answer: 46.7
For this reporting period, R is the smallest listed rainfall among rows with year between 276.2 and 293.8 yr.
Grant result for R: 45.6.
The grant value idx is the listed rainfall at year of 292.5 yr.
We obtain 47.2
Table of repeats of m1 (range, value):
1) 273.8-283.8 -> 45.6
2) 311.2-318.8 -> 50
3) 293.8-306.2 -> 49.6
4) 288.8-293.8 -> 47.7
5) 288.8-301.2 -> 48.6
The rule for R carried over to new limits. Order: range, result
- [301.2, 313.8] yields 47.2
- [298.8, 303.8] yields 50.3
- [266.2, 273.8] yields 45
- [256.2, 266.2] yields 47.4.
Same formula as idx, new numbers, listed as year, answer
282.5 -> 46.6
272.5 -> 45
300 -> 50.3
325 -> 55.8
